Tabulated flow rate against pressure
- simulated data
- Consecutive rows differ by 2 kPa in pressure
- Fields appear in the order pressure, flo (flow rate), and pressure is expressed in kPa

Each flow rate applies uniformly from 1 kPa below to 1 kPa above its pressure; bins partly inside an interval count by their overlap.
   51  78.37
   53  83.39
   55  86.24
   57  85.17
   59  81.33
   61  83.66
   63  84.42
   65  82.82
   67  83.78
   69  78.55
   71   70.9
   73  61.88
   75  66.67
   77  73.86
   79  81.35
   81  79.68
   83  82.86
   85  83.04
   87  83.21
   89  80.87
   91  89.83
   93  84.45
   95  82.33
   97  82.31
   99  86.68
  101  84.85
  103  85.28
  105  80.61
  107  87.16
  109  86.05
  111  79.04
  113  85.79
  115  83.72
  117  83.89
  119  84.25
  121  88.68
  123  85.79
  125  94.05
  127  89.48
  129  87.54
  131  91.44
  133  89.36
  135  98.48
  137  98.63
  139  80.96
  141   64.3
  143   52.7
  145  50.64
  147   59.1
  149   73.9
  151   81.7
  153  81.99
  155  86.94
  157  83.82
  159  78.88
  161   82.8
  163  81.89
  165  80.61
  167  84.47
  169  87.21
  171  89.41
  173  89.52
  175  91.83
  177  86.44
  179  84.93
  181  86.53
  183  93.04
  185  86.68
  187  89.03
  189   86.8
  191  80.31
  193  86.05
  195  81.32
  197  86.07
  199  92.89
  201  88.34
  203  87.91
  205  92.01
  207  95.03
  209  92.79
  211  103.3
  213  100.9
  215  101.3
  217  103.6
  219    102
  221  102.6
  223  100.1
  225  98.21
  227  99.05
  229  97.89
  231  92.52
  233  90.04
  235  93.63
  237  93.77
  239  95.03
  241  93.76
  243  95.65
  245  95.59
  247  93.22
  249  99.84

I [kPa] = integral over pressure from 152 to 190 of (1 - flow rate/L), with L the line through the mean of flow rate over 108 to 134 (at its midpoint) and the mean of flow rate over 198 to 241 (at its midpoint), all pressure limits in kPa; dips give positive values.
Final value 2.4 kPa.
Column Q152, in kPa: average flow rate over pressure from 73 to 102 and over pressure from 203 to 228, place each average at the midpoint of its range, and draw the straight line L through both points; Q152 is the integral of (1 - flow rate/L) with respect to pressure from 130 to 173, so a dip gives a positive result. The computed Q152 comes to 4.6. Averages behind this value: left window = 80.9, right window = 98.8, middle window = 80.2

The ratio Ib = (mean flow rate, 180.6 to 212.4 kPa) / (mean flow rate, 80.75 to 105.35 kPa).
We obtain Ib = 1.07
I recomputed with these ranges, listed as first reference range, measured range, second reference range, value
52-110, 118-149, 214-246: 2.2 kPa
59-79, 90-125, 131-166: -3.4 kPa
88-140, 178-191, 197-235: 0.8 kPa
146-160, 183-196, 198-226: 0.6 kPa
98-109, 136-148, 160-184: 2.5 kPa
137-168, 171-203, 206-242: -0.5 kPa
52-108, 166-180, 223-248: 0.3 kPa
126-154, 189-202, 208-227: 1.2 kPa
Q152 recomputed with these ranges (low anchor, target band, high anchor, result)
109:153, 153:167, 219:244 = 0.5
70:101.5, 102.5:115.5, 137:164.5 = -1.0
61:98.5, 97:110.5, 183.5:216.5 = -0.4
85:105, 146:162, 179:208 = 1.4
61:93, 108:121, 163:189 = -0.3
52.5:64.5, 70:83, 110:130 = 1.8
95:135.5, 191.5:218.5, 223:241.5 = 0.0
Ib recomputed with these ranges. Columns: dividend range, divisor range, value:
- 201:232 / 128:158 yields 1.24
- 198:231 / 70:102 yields 1.22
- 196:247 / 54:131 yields 1.16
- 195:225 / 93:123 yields 1.14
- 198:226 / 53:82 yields 1.23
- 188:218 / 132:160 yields 1.19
